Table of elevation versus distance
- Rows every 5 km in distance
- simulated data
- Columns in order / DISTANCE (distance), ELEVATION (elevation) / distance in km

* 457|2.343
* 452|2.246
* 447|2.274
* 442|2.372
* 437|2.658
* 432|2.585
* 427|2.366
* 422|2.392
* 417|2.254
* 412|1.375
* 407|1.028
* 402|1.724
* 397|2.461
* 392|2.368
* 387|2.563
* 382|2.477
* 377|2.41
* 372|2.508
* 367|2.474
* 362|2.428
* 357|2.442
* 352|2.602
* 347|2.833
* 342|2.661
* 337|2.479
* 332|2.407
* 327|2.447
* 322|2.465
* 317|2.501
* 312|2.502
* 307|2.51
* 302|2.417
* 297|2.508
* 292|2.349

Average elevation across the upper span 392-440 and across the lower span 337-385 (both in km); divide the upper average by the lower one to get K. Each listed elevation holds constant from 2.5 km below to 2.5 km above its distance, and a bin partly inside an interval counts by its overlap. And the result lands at 0.83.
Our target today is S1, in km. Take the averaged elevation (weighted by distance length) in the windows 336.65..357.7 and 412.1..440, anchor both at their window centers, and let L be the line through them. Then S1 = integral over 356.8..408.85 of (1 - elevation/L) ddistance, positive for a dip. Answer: 5.0 km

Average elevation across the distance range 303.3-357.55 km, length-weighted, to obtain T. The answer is 2.53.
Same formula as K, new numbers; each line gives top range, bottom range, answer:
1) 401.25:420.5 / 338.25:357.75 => 0.62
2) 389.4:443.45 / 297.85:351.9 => 0.85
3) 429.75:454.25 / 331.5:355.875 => 0.93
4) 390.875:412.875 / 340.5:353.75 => 0.66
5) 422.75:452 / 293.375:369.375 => 0.97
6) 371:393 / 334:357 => 0.94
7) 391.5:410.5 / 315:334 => 0.74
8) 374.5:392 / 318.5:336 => 1.01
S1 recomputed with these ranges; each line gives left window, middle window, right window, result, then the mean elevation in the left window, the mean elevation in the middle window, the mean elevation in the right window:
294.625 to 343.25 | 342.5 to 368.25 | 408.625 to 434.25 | -2.2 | 2.49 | 2.57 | 2.15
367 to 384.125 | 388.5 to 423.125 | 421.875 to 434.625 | 7.3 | 2.47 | 1.94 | 2.46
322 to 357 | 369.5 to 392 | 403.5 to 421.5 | -4.8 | 2.55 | 2.48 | 1.66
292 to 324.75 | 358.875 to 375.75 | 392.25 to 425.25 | -2.5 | 2.47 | 2.46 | 1.92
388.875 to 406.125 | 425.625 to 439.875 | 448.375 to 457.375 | -2.2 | 2.09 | 2.55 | 2.28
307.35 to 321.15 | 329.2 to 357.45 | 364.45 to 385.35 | -1.1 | 2.5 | 2.58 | 2.47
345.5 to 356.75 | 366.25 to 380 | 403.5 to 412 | -2.4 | 2.65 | 2.46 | 1.21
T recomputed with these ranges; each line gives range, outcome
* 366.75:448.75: 2.25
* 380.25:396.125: 2.47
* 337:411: 2.34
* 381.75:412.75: 2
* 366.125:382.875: 2.47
